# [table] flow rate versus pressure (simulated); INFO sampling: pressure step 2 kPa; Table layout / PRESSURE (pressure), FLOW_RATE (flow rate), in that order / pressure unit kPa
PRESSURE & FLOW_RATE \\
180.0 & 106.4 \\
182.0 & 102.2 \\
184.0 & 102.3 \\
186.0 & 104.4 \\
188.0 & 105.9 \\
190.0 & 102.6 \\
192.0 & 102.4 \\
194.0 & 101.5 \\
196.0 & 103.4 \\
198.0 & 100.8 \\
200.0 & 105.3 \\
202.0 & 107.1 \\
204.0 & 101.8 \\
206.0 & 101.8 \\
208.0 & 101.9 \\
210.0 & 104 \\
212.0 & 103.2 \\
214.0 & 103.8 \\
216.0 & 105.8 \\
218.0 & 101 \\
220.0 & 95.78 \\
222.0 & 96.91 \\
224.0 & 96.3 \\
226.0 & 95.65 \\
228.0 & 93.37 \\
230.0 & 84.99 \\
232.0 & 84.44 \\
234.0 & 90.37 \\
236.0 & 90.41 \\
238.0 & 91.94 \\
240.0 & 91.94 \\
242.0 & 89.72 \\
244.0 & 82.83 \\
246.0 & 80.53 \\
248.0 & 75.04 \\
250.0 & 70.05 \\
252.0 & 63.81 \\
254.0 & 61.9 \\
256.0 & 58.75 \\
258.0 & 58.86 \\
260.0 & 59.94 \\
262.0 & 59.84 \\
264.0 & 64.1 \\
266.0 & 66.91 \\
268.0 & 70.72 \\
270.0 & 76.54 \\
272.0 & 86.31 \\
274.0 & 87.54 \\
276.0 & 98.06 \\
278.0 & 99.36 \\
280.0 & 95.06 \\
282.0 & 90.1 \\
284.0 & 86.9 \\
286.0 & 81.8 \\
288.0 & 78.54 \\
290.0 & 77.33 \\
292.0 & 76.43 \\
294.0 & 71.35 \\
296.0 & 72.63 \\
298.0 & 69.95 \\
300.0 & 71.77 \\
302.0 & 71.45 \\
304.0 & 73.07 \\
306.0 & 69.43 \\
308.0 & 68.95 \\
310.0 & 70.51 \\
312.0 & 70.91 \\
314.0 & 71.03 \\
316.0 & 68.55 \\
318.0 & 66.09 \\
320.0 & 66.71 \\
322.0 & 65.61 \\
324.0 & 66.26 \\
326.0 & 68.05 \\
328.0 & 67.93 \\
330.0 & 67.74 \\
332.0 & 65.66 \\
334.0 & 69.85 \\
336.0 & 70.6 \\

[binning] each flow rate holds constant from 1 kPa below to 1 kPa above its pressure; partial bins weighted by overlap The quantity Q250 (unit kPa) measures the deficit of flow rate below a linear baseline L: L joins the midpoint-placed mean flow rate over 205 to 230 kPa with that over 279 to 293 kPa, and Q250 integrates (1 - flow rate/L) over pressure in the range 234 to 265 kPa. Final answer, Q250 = 6.2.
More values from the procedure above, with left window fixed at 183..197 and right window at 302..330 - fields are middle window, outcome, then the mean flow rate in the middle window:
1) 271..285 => -2.26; 91.9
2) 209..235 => -0.56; 96.6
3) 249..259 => 2.69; 62.7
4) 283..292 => -0.48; 80.6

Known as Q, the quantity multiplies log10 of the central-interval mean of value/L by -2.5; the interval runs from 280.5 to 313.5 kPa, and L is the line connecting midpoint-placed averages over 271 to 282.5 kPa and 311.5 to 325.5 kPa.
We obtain 0.075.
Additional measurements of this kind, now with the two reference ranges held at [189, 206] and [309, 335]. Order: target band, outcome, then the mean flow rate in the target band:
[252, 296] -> 0.07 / 76.1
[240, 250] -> 0.10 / 81.8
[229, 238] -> 0.06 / 88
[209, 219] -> -0.06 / 104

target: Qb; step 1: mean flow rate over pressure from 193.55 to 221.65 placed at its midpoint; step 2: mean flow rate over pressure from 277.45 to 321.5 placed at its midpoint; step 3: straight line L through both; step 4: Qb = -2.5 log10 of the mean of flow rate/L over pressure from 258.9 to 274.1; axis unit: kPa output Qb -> 0.20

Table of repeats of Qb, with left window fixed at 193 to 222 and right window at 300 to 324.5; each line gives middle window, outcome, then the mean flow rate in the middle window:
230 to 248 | 0.07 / 86.9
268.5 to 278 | -0.08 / 87.5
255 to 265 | 0.38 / 60.3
